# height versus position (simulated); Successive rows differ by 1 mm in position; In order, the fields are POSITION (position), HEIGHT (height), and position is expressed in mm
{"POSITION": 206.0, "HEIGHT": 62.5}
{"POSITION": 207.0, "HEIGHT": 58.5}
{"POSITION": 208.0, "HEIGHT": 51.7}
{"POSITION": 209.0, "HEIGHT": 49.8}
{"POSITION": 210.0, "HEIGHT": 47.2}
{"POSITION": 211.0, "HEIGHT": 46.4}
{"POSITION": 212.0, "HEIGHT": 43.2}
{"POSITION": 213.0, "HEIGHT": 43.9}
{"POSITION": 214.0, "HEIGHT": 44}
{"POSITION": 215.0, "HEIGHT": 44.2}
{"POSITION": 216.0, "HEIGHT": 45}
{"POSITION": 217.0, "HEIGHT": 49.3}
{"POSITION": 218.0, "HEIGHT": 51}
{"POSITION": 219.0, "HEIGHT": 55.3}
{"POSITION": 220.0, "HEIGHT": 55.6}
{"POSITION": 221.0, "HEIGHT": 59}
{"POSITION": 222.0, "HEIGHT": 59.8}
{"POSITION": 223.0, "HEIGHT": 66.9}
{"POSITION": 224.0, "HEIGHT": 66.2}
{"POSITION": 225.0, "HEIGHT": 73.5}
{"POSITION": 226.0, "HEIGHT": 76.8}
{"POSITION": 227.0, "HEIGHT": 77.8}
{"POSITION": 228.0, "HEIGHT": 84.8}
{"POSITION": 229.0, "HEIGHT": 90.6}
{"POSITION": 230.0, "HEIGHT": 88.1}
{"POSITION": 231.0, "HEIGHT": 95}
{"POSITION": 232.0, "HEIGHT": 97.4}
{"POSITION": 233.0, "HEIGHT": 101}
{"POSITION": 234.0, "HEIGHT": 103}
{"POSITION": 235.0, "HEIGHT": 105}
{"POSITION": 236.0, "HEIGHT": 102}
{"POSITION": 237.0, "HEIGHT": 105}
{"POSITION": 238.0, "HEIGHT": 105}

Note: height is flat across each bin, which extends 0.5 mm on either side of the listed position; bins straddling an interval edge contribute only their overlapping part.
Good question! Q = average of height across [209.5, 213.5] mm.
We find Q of 45.2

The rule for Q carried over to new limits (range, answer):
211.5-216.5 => 44.1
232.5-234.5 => 102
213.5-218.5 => 46.7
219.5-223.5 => 60.3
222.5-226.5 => 70.8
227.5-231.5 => 89.6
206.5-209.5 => 53.3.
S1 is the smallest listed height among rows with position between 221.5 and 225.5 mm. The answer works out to 59.8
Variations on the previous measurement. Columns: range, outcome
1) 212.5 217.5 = 43.9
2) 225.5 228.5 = 76.8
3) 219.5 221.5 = 55.6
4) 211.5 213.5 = 43.2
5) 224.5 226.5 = 73.5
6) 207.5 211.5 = 46.4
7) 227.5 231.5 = 84.8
